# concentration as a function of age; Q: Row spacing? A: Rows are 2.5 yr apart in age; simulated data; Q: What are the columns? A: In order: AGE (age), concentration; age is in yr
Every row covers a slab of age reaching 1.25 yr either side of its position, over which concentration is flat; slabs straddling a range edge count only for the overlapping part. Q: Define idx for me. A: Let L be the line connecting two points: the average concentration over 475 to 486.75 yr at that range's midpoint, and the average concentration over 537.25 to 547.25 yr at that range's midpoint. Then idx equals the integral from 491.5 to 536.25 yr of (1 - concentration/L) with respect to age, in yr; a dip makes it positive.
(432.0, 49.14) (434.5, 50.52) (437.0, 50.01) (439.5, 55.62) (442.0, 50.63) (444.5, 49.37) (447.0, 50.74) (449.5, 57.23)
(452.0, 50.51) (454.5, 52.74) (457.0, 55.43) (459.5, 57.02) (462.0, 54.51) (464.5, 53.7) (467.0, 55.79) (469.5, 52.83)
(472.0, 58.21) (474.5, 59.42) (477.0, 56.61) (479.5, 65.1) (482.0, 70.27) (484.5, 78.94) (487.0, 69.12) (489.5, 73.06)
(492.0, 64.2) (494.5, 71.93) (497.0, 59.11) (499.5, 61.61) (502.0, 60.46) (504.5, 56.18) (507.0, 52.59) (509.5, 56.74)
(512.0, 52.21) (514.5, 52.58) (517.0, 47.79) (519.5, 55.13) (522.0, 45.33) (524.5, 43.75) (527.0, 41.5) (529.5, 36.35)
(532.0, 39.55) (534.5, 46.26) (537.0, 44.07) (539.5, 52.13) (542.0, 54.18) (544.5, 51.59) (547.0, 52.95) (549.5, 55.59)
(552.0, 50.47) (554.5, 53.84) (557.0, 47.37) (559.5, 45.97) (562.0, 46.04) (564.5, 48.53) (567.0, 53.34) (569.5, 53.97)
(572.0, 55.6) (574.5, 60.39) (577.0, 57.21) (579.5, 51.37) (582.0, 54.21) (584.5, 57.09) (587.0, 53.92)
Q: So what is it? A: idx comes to 5.4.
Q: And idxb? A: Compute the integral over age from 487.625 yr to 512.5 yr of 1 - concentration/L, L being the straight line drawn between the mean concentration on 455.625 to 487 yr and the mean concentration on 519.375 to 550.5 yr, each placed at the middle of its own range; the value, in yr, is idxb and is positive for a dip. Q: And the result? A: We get -3.13 yr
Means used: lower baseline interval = 60.2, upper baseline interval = 47.2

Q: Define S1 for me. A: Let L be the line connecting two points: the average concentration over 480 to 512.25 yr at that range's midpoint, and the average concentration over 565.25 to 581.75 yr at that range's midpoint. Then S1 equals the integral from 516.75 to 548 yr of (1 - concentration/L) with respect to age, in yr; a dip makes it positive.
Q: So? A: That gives 6.71 yr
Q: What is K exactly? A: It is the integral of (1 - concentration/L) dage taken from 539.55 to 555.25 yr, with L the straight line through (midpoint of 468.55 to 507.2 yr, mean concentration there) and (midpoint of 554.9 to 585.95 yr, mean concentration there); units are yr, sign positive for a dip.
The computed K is 0.7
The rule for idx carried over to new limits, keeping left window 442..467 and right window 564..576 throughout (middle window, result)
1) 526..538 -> 2.8 yr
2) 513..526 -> 1.3 yr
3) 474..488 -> -3.4 yr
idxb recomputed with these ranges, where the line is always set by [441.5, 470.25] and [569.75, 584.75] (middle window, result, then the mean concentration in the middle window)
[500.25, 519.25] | 0.1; 54.3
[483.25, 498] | -4.2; 69.6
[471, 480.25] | -1.0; 59.6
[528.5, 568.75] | 4.7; 48.8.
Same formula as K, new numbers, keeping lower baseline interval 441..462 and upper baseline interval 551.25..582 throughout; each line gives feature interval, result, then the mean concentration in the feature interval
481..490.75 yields -3.7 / 72.9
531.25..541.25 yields 1.2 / 46.2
